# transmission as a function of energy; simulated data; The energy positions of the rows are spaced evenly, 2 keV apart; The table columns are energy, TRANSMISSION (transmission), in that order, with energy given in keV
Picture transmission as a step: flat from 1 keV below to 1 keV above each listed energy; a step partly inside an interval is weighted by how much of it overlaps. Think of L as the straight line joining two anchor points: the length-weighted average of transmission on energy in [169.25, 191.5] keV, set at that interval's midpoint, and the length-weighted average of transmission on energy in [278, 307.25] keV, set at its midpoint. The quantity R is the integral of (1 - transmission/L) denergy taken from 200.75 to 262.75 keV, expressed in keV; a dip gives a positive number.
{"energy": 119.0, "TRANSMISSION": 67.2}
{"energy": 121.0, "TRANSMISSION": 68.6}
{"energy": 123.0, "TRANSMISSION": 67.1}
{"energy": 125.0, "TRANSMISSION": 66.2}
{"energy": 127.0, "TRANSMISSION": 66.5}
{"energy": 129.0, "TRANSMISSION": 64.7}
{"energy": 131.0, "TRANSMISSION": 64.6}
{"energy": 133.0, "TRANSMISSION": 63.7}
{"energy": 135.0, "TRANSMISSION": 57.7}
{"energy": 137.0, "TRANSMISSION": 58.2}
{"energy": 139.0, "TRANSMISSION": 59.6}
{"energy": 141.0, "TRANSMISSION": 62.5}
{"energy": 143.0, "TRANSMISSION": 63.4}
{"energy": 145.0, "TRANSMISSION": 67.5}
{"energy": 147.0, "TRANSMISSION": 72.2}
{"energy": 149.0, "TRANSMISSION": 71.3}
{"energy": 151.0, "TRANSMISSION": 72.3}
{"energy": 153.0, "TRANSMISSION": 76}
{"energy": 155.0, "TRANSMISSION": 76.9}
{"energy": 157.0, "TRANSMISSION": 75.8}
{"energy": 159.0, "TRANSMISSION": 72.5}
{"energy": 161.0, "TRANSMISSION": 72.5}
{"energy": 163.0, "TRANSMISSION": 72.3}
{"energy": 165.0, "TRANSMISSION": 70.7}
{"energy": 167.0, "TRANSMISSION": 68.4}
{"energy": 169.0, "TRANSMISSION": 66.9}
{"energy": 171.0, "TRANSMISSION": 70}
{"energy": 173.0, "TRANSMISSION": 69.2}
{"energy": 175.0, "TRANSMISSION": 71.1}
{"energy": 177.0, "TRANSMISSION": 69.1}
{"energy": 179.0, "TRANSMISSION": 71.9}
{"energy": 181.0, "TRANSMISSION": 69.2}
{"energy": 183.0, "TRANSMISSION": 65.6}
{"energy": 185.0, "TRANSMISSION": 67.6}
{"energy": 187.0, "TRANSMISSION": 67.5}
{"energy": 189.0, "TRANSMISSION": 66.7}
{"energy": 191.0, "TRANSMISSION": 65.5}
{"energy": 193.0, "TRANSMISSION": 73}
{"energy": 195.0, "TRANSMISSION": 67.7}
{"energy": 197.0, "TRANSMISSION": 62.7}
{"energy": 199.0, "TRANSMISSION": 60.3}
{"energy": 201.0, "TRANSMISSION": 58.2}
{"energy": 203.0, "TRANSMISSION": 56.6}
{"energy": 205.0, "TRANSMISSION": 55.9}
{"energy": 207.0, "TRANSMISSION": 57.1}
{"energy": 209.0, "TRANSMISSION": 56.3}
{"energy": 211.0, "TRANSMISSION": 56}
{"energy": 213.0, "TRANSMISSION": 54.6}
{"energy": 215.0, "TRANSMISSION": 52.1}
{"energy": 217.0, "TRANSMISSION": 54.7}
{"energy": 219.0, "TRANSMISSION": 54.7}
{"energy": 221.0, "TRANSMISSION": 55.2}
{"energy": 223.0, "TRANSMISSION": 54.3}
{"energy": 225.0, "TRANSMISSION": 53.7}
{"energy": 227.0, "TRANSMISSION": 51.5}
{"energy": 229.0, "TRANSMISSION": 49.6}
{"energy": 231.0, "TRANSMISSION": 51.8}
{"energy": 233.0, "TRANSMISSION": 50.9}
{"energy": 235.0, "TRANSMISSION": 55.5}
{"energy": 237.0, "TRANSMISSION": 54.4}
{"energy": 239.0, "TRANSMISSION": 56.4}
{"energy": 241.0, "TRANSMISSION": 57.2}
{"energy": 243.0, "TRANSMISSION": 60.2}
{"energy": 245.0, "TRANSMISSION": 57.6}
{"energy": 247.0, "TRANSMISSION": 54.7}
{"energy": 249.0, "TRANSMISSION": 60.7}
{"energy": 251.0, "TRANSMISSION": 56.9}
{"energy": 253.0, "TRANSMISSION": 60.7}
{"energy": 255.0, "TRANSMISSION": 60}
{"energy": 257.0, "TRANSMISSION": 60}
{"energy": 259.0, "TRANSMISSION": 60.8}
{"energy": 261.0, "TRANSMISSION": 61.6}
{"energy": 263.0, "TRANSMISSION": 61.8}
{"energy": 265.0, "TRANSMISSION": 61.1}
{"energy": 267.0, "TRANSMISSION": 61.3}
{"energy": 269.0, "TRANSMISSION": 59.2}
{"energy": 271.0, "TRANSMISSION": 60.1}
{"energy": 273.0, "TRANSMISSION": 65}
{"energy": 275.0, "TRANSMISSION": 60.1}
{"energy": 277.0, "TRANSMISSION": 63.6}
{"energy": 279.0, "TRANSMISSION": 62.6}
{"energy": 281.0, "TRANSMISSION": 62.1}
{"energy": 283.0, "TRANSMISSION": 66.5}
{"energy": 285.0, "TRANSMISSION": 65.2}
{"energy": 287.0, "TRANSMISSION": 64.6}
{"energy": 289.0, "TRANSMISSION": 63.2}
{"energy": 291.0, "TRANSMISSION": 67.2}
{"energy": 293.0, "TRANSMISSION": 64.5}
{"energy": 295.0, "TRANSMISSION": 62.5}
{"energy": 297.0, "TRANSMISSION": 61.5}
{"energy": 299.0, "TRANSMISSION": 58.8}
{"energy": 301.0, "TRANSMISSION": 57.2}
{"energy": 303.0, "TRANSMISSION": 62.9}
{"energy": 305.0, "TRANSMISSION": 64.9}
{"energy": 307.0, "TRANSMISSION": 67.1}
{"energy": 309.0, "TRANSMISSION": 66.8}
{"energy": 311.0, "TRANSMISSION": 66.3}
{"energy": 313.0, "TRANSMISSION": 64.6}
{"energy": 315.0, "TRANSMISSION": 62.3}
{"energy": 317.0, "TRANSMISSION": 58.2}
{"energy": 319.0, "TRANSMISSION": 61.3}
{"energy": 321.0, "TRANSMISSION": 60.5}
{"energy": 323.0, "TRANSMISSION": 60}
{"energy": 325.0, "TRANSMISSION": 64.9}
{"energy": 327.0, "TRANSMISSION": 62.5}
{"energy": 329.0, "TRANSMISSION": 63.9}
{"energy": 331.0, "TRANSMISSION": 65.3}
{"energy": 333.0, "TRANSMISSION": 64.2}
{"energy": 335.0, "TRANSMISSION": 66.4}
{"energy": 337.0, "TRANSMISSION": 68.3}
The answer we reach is 9.3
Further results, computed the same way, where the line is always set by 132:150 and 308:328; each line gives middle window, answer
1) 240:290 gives 1.6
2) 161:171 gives -1.0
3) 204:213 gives 1.0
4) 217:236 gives 3.1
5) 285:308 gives -0.1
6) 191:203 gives 0.0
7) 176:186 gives -0.8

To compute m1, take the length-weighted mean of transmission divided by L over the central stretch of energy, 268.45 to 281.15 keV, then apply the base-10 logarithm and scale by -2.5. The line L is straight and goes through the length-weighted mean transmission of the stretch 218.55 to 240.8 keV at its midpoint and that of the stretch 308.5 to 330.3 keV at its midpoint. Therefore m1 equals -0.07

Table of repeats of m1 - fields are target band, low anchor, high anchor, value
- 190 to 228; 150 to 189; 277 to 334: 0.18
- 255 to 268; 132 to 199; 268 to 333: 0.06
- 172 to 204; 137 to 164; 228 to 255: -0.04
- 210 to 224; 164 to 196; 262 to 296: 0.22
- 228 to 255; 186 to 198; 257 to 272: 0.12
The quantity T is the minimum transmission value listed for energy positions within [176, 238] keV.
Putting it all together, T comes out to 49.6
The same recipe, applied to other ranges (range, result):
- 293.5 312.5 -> 57.2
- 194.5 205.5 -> 55.9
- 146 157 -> 71.3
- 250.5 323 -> 56.9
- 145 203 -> 56.6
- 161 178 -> 66.9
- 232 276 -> 50.9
